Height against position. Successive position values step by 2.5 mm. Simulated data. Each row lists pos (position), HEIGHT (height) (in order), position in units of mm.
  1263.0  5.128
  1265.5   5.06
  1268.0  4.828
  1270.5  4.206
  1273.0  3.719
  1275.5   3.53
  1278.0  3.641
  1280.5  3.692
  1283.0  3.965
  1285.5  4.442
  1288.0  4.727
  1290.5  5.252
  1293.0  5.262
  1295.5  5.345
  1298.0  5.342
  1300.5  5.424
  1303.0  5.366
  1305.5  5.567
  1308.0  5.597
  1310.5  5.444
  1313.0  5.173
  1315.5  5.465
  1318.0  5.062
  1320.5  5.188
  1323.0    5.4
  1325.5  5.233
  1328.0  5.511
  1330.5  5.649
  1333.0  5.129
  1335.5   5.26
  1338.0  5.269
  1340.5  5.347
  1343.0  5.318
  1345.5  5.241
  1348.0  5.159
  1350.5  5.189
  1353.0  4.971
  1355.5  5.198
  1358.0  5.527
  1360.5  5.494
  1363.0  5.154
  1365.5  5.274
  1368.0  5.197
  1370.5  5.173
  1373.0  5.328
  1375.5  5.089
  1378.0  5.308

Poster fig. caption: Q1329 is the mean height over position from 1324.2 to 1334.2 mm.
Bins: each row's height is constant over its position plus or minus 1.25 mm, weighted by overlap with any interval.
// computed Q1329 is 5.38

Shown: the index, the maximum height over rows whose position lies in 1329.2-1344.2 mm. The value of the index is 5.649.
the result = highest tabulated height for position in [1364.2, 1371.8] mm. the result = 5.274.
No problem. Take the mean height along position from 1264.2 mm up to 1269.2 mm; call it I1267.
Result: 4.95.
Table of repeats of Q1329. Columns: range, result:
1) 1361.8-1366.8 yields 5.21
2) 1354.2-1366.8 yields 5.33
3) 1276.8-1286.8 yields 3.94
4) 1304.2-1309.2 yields 5.58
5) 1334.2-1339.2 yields 5.26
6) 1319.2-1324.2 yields 5.29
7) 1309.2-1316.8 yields 5.36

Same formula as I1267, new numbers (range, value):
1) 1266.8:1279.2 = 3.98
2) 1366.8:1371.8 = 5.19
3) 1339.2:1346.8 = 5.3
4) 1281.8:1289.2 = 4.38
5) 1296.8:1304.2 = 5.38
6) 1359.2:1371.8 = 5.26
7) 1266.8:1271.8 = 4.51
